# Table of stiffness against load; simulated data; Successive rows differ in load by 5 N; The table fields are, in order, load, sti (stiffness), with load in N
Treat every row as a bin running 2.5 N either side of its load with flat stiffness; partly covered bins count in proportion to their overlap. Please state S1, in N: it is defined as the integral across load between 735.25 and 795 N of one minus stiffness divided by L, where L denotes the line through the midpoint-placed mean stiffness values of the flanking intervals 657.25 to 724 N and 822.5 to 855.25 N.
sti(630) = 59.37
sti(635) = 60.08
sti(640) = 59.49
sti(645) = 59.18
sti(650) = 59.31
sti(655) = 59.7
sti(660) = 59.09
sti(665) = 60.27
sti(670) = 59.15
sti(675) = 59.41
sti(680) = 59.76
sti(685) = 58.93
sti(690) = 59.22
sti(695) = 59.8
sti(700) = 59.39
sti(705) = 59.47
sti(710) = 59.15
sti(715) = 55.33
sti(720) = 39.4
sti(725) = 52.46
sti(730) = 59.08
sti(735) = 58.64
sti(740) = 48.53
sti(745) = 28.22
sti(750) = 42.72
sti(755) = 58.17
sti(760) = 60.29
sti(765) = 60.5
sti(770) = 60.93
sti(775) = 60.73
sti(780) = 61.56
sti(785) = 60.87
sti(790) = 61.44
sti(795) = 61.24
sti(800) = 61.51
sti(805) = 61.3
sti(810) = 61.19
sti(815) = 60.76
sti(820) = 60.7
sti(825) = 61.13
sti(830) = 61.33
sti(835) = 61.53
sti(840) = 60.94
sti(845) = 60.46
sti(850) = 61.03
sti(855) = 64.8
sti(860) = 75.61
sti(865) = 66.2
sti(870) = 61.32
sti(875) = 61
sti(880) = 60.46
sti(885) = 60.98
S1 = 4.2 N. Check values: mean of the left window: 57.5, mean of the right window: 61.4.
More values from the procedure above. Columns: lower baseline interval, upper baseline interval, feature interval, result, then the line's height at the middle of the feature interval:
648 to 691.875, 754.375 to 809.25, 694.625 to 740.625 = 3.73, 60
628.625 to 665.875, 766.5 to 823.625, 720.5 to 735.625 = 1.55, 60.4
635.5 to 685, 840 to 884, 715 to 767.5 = 8.70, 61.1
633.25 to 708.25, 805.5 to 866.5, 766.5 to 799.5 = 0.35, 61.8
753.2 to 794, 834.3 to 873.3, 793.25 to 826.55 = 0.56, 62.2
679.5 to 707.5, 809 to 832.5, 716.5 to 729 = 2.41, 59.8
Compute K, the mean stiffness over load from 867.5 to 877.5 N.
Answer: 61.2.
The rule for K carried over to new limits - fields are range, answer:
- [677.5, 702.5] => 59.4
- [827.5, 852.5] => 61.1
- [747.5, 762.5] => 53.7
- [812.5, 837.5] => 61.1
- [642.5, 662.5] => 59.3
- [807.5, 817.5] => 61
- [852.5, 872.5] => 67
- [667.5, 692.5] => 59.3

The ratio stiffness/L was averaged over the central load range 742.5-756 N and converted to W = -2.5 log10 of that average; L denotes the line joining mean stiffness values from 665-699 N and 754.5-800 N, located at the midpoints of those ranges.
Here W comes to 0.41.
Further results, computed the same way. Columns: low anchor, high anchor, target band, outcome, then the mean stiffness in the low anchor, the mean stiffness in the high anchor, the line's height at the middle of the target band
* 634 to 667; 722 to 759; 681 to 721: -0.056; 59.6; 50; 54.2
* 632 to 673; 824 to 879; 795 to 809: 0.016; 59.5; 63.2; 62.3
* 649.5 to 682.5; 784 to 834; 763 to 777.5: 0.000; 59.5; 61.2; 60.7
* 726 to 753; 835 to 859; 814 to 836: -0.026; 47.9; 62.6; 59.6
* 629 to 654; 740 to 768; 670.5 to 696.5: -0.064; 59.5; 50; 56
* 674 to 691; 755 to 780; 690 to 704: 0.000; 59.3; 60.5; 59.5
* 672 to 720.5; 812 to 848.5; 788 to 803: -0.022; 57.7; 61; 60.1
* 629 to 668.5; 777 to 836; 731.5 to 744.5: 0.204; 59.6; 61.2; 60.5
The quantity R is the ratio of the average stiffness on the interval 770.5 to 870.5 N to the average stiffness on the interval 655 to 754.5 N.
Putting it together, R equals 1.14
